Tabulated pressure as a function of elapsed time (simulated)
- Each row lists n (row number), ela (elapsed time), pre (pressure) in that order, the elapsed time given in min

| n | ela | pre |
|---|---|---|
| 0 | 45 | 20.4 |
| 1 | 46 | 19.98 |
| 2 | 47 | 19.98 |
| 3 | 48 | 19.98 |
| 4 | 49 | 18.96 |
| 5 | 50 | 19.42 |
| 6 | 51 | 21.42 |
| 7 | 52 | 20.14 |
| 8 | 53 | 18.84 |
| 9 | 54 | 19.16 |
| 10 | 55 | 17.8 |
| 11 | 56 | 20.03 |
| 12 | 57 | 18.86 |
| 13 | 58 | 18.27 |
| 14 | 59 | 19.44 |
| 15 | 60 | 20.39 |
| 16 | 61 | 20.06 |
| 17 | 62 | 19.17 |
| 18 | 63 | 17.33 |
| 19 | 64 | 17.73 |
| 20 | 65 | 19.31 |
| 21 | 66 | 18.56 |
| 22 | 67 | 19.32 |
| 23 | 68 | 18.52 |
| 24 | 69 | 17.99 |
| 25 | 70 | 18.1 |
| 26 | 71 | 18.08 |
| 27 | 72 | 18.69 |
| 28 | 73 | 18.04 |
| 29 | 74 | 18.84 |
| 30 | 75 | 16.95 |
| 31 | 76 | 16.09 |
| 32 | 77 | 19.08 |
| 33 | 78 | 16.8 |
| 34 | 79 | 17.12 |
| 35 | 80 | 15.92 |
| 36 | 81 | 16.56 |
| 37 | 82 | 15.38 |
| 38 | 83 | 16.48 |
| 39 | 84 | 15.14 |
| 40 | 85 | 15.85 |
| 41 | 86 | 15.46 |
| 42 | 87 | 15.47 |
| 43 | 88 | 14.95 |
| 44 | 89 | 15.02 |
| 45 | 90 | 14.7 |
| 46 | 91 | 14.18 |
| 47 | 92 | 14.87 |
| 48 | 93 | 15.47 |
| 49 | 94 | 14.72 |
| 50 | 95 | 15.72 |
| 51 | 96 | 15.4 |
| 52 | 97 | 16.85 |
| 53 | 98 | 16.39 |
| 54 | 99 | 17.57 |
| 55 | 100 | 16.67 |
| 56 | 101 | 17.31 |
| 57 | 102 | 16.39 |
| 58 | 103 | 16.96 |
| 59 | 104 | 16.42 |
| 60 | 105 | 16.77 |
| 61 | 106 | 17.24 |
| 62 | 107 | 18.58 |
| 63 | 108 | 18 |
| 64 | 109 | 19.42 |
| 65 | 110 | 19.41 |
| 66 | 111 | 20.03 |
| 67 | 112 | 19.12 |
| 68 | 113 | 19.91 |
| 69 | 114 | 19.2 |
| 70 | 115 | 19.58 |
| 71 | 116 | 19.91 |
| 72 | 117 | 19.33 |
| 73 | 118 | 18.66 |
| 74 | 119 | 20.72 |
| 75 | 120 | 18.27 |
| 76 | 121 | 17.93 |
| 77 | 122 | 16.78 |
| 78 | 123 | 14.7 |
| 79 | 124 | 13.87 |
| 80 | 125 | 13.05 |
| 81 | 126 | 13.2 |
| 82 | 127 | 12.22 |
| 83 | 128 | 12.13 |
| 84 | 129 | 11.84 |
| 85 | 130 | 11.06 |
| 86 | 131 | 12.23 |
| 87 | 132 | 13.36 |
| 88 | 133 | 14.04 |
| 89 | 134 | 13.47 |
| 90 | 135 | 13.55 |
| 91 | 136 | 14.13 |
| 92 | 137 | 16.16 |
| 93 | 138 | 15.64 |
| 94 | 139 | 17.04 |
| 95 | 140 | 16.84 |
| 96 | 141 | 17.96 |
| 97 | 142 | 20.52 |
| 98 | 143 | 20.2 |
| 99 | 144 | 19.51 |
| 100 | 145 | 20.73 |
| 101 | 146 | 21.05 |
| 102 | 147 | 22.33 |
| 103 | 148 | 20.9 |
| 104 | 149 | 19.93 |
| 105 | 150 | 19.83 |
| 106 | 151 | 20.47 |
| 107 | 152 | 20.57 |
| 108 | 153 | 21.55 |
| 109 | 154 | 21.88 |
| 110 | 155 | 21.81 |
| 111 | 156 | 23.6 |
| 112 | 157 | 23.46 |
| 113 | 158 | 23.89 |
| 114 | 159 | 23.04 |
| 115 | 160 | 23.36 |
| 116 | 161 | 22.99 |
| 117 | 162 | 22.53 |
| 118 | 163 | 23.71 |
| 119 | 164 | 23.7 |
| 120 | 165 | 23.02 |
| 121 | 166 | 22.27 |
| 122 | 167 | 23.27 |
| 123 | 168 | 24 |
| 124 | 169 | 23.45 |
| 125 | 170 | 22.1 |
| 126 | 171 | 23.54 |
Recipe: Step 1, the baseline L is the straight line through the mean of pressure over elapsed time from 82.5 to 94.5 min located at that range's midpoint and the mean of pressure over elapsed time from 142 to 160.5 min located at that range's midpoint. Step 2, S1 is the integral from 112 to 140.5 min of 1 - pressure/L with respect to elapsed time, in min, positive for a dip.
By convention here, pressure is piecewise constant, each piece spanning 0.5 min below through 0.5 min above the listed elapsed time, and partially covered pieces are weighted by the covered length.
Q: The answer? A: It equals 4.7 min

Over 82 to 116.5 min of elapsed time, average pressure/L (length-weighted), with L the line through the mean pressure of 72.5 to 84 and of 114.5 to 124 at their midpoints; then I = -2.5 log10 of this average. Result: 0.04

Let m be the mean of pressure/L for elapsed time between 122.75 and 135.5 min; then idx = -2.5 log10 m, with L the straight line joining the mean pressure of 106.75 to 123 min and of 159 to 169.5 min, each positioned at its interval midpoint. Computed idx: 0.481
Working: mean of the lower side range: 18.9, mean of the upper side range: 23.2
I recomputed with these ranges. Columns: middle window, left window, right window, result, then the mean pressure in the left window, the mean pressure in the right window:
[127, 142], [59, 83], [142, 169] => 0.41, 18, 22.1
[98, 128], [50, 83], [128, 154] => 0.02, 18.4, 17.4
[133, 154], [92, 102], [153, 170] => 0.14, 16.2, 23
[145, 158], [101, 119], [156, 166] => 0.04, 18.6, 23.3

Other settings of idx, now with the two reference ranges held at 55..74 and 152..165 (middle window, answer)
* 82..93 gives 0.28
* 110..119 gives 0.08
